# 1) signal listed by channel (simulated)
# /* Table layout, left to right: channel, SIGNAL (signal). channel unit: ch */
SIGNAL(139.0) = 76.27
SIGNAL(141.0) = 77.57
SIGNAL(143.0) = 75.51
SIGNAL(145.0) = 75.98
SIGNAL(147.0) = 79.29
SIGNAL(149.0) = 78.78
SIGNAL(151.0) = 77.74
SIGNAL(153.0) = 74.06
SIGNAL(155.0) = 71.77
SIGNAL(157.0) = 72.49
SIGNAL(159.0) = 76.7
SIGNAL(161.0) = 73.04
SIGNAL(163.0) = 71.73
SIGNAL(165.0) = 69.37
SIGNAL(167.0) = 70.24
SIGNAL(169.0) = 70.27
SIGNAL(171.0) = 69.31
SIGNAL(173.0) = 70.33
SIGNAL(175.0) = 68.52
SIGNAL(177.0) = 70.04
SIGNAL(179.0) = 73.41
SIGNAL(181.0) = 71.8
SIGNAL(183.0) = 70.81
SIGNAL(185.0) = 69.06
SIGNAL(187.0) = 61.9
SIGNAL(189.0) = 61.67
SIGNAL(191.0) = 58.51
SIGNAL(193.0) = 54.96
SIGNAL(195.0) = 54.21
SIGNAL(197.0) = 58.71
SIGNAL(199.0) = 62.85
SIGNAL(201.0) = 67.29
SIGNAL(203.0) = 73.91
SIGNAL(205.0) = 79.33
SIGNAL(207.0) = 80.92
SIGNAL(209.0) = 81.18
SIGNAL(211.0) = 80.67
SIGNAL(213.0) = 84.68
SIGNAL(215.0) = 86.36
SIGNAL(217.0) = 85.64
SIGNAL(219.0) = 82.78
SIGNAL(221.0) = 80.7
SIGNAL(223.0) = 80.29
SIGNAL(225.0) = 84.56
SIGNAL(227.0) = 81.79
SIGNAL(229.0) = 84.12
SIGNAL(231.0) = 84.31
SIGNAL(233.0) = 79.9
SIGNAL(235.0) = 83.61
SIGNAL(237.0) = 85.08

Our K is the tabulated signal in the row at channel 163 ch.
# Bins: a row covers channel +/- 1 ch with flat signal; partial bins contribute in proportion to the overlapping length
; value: 71.73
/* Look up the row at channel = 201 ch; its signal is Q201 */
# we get 67.29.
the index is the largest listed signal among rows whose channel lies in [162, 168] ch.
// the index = 71.73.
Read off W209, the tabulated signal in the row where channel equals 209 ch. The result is 81.18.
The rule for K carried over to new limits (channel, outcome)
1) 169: 70.27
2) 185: 69.06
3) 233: 79.9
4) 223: 80.29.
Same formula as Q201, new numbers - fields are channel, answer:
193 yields 54.96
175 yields 68.52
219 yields 82.78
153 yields 74.06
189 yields 61.67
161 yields 73.04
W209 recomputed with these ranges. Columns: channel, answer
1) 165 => 69.37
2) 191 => 58.51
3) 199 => 62.85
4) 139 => 76.27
